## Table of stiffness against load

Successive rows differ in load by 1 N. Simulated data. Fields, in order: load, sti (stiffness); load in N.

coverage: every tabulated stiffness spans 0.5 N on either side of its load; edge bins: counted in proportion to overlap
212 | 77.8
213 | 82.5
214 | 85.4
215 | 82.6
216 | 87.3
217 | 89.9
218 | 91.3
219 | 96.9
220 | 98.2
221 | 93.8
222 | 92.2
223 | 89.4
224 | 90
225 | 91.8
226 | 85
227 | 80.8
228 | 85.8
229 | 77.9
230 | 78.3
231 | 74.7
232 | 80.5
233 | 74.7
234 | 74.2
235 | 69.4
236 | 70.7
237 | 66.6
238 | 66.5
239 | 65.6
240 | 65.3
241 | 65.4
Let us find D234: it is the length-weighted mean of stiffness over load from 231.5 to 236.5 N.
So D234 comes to 73.9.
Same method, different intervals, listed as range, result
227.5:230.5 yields 80.7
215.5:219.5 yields 91.3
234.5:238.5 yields 68.3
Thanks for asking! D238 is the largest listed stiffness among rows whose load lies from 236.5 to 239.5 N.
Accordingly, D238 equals 66.6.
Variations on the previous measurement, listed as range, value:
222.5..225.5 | 91.8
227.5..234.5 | 85.8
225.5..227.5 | 85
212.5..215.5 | 85.4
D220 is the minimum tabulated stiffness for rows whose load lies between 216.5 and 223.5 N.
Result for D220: 89.4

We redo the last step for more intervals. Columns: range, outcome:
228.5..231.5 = 74.7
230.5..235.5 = 69.4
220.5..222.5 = 92.2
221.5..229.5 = 77.9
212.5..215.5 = 82.5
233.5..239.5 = 65.6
